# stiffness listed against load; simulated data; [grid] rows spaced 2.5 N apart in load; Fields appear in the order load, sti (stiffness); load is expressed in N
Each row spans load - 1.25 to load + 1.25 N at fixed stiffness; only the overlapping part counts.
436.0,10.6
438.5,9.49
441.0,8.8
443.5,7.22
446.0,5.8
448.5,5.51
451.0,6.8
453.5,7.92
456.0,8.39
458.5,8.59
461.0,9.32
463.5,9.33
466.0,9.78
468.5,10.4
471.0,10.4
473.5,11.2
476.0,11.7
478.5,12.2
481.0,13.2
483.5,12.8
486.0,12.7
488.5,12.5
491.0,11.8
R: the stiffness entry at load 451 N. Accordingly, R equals 6.8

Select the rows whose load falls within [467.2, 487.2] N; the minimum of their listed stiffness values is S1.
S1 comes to 10.4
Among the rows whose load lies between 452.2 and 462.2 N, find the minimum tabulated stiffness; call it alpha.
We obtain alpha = 7.92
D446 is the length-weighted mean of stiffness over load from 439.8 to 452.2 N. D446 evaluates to 6.82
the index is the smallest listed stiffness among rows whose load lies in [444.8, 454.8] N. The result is 5.51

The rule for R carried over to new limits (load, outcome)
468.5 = 10.4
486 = 12.7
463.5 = 9.33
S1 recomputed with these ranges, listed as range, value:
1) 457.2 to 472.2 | 8.59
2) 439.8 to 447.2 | 5.8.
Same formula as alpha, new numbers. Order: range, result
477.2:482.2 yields 12.2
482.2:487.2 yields 12.7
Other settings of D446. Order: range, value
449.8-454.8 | 7.38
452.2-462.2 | 8.54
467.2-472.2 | 10.4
